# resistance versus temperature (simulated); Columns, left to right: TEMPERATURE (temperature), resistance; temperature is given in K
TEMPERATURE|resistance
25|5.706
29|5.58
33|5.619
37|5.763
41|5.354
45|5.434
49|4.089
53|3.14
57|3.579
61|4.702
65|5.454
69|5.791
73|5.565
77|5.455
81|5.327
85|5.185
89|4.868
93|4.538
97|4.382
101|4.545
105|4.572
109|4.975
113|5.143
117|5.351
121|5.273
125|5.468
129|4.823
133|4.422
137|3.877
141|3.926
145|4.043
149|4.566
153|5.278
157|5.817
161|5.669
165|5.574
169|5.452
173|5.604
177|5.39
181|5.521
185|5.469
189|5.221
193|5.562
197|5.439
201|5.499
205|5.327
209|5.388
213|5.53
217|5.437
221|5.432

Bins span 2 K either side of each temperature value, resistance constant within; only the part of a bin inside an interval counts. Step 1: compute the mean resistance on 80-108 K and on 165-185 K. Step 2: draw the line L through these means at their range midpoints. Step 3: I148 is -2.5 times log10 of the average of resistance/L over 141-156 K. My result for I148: 0.14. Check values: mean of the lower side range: 4.76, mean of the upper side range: 5.5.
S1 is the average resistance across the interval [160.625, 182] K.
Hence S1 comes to 5.53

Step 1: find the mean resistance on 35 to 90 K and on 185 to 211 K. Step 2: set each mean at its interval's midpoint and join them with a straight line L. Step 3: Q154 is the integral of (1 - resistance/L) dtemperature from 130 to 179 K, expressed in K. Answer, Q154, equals 2.9 K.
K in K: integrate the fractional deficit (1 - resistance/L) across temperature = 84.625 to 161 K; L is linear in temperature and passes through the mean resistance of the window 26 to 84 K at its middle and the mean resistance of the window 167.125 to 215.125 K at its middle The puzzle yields 6.6 K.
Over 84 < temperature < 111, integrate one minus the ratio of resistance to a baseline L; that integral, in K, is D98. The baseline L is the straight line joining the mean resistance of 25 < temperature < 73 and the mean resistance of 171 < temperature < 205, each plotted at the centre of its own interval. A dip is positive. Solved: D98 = 2.4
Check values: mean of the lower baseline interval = 5.01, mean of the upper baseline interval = 5.46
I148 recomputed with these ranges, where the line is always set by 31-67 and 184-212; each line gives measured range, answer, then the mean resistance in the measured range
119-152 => 0.13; 4.57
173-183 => -0.03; 5.49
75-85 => -0.09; 5.35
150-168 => -0.05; 5.52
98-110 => 0.08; 4.65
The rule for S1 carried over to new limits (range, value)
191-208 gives 5.45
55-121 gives 4.97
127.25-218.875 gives 5.17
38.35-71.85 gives 4.74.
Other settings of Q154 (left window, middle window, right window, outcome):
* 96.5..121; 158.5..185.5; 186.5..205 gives -1.3 K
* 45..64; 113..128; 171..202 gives -1.6 K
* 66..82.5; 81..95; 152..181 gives 1.5 K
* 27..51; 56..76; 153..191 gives 0.9 K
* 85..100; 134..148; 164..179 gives 3.1 K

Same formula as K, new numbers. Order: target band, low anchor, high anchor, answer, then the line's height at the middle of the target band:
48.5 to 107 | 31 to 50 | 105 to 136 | 4.52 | 5.16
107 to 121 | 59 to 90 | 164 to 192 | 0.50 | 5.37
